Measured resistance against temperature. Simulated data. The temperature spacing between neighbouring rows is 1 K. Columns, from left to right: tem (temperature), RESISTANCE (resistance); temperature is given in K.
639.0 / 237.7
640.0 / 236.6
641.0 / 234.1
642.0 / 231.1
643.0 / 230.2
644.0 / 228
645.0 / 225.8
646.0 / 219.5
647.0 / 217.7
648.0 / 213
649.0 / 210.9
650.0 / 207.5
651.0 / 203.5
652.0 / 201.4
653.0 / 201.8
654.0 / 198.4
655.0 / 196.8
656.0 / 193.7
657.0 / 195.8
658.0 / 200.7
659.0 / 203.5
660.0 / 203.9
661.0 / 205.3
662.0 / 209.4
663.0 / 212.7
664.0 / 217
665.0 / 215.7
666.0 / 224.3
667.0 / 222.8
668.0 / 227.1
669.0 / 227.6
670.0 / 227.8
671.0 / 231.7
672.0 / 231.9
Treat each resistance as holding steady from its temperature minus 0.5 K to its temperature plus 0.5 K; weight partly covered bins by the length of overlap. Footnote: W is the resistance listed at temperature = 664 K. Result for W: 217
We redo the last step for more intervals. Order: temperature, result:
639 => 237.7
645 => 225.8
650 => 207.5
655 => 196.8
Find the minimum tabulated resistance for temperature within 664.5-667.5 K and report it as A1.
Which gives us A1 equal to 215.7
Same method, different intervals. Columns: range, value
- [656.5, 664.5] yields 195.8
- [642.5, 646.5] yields 219.5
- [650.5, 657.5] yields 193.7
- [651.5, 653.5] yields 201.4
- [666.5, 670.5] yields 222.8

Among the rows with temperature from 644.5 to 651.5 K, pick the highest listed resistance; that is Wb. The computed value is 225.8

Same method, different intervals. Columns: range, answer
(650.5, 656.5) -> 203.5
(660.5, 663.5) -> 212.7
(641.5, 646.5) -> 231.1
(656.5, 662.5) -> 209.4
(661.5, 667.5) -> 224.3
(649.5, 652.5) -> 207.5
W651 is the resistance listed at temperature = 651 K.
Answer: 203.5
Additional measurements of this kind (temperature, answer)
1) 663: 212.7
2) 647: 217.7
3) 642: 231.1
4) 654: 198.4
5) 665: 215.7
